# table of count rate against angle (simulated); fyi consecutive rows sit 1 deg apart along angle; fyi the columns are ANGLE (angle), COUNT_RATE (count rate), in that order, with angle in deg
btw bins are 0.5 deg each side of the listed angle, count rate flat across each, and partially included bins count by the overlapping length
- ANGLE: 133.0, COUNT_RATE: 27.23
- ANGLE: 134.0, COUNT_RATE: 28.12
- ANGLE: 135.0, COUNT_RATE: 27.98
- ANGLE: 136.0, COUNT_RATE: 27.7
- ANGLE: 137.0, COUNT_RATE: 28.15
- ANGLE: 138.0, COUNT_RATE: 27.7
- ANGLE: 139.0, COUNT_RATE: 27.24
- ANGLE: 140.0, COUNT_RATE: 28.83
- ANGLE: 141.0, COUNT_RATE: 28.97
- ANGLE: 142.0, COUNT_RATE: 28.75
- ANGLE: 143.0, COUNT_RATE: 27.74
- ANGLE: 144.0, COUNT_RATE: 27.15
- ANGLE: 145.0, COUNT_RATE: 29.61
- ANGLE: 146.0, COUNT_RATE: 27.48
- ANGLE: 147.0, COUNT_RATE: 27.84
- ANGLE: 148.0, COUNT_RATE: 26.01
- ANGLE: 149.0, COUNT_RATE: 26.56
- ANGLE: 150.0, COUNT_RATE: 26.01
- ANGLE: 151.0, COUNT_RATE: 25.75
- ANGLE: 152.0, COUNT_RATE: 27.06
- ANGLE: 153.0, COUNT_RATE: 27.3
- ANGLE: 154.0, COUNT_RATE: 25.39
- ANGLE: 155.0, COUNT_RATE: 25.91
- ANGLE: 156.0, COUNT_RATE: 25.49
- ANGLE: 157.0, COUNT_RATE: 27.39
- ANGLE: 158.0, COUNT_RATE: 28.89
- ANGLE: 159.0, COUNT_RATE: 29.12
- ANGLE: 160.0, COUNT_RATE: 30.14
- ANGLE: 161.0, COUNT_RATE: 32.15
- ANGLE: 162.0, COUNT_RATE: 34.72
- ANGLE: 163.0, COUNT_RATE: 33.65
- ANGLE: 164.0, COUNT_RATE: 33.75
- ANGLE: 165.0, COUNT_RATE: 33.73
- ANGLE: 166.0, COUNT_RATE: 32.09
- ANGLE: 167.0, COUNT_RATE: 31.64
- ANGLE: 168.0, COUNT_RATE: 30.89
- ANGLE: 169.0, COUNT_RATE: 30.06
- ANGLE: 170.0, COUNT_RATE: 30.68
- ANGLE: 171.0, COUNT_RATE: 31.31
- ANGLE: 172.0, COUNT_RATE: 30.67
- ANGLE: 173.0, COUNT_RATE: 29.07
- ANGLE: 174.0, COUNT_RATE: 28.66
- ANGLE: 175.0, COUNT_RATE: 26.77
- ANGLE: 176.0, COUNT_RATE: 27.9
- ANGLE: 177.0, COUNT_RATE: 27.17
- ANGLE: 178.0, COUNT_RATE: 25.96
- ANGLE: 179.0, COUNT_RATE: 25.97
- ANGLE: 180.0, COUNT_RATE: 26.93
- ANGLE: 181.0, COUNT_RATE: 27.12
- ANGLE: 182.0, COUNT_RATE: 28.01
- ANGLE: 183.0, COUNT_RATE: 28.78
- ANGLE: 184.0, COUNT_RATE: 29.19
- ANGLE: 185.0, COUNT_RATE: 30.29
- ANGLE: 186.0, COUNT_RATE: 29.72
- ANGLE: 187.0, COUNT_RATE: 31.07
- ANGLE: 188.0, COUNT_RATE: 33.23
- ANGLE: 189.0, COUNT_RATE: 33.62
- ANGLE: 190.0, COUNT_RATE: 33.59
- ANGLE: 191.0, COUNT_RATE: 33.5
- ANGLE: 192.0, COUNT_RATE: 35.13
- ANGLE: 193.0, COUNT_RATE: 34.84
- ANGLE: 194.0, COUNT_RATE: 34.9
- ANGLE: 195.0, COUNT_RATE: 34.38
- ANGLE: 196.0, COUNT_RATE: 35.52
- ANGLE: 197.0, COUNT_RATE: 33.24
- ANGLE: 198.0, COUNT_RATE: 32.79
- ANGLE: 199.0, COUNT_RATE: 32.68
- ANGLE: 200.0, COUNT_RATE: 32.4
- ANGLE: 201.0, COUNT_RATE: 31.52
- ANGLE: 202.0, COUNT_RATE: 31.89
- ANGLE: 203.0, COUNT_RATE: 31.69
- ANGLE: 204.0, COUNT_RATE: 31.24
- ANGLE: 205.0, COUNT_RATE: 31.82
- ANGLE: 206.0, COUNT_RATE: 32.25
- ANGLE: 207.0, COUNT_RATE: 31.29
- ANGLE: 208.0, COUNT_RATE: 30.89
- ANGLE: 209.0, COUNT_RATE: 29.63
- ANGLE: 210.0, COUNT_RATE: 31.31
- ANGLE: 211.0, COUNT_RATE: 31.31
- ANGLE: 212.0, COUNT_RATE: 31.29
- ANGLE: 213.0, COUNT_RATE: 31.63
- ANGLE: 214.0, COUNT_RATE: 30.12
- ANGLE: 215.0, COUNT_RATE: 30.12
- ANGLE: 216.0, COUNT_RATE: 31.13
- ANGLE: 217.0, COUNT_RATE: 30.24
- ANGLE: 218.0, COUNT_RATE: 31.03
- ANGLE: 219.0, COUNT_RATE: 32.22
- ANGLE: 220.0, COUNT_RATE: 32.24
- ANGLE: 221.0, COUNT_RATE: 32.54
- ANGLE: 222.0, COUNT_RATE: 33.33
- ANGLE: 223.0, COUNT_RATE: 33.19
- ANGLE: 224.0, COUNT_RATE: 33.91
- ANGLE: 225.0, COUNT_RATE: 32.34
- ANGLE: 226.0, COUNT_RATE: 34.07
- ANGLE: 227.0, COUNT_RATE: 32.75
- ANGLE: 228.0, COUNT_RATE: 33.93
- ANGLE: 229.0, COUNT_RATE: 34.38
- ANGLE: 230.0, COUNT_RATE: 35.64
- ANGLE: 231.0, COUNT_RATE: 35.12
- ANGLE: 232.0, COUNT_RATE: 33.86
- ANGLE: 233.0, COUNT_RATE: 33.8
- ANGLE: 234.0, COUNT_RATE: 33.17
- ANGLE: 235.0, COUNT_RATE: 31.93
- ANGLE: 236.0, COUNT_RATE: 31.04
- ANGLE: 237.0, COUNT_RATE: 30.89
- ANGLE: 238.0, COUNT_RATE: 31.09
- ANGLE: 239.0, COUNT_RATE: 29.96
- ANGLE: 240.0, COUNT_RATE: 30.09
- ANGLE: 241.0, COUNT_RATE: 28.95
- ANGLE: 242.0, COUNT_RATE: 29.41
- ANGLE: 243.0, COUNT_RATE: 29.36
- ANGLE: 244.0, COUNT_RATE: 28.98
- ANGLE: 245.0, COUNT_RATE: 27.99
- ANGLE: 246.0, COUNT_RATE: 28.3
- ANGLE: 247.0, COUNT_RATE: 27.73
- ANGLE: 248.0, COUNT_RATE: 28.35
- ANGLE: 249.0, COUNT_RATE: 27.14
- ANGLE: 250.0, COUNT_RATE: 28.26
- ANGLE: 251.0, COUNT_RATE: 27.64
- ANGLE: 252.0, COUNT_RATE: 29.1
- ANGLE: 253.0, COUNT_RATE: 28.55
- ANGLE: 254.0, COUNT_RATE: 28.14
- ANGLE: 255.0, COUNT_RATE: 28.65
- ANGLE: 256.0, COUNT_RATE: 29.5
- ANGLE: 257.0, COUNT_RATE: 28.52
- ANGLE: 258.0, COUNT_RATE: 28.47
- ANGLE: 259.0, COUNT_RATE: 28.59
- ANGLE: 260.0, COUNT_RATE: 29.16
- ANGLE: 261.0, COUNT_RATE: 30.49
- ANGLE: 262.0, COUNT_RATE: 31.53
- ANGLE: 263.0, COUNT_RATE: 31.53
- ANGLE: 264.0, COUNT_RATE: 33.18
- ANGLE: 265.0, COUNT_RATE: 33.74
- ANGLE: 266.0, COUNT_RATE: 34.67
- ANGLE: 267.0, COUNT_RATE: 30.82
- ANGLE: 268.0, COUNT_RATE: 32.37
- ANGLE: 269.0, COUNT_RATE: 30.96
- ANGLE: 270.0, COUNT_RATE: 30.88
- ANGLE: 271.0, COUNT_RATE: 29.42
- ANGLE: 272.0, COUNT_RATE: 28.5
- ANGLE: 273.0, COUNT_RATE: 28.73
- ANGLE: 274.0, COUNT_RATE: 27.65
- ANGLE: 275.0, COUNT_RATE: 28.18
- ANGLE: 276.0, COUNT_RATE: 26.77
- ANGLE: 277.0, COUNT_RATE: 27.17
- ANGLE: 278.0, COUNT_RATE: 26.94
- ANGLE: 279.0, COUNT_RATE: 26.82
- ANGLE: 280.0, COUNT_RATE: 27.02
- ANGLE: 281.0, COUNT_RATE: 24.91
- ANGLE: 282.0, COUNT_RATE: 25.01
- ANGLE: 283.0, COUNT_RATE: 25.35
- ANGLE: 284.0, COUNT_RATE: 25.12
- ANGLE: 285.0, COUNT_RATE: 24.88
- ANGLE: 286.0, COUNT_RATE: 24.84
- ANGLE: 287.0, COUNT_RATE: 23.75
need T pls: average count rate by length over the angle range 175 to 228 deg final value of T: 31.4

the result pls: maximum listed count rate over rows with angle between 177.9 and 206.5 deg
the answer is 35.52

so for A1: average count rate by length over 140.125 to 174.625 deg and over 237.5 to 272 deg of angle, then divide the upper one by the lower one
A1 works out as 1.02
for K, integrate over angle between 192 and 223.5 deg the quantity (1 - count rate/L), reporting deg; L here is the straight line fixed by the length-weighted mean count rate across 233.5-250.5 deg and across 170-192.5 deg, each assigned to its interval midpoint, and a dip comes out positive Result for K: -2.6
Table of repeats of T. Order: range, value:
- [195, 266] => 31.2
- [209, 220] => 31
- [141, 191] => 29.2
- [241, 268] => 29.6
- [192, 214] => 32.3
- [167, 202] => 30.8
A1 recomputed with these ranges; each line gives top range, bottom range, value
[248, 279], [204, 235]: 0.91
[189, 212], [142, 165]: 1.14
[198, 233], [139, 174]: 1.11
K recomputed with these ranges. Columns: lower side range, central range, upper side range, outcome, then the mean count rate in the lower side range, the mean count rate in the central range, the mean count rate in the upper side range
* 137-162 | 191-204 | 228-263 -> -1.94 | 27.8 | 33.3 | 30.2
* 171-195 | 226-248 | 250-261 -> -1.70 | 30.2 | 31.3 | 28.7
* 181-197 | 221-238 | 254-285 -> -1.48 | 32.2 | 33.2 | 28.9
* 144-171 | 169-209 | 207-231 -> -0.25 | 29.2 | 30.9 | 32.2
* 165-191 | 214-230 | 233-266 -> -1.46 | 29.8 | 32.5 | 29.8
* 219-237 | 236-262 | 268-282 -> 1.59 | 33.3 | 29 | 28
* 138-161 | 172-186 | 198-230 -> 0.76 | 27.6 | 28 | 32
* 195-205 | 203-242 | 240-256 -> -1.65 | 32.6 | 32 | 28.5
